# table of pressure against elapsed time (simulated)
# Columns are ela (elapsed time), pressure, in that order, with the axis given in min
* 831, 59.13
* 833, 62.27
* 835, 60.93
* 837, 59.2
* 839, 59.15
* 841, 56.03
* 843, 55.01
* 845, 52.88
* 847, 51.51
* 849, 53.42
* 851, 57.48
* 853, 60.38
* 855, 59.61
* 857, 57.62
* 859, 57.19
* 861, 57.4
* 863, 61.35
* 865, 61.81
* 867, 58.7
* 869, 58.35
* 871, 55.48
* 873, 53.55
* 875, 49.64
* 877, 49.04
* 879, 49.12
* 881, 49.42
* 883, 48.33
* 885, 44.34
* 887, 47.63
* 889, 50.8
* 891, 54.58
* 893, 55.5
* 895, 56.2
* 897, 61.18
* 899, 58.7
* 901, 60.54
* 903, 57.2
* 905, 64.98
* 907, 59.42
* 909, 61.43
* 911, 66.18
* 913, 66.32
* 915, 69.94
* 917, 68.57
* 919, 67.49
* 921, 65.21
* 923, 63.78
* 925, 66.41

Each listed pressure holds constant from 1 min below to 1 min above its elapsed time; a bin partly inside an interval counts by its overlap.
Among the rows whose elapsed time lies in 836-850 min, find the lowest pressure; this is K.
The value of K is 51.51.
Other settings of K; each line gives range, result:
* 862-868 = 58.7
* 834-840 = 59.15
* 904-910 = 59.42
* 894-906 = 56.2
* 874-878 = 49.04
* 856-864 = 57.19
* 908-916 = 61.43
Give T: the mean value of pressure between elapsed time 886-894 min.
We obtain 52.1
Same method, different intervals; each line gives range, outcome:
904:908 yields 62.2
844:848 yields 52.2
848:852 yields 55.5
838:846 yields 55.8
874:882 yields 49.3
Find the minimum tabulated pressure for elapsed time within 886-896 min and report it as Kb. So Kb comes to 47.63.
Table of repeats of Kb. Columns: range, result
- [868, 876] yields 49.64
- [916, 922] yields 65.21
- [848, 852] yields 53.42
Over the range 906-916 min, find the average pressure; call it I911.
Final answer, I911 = 64.7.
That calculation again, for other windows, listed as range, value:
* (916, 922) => 67.1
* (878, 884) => 49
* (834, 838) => 60.1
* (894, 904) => 58.8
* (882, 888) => 46.8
